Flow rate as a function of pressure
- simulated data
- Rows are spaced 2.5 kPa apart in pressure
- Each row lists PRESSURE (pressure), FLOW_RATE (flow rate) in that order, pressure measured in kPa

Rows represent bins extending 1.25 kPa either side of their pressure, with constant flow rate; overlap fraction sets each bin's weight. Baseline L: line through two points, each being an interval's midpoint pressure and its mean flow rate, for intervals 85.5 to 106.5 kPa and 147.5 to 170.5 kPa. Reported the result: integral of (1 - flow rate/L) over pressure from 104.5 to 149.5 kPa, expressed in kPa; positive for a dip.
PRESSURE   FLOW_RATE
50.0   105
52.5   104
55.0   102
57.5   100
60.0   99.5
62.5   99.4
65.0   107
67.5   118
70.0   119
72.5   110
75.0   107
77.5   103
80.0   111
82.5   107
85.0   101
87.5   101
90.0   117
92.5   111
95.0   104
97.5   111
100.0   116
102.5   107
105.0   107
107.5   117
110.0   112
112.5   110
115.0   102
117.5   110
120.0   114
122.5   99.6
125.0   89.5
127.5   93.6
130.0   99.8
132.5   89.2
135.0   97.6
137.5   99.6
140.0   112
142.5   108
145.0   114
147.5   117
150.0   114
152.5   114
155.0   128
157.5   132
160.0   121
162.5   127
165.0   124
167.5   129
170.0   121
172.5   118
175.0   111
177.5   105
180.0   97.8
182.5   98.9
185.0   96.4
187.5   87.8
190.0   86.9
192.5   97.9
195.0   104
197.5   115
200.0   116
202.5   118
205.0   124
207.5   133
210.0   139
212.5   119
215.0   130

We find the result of 4.13 kPa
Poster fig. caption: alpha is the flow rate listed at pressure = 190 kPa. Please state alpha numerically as 86.9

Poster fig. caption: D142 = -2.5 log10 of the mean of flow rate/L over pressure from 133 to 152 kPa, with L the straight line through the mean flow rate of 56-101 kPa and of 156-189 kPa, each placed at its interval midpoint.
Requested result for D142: 0.03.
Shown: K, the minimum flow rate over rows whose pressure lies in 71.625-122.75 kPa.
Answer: 99.6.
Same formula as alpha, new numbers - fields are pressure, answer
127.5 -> 93.6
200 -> 116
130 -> 99.8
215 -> 130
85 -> 101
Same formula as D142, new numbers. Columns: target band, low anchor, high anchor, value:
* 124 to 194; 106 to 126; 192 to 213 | 0.05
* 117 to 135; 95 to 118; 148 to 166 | 0.16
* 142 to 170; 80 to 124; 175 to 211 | -0.12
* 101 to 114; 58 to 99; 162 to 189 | -0.02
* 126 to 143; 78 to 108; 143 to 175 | 0.17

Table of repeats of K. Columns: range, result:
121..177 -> 89.2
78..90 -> 101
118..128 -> 89.5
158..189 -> 87.8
